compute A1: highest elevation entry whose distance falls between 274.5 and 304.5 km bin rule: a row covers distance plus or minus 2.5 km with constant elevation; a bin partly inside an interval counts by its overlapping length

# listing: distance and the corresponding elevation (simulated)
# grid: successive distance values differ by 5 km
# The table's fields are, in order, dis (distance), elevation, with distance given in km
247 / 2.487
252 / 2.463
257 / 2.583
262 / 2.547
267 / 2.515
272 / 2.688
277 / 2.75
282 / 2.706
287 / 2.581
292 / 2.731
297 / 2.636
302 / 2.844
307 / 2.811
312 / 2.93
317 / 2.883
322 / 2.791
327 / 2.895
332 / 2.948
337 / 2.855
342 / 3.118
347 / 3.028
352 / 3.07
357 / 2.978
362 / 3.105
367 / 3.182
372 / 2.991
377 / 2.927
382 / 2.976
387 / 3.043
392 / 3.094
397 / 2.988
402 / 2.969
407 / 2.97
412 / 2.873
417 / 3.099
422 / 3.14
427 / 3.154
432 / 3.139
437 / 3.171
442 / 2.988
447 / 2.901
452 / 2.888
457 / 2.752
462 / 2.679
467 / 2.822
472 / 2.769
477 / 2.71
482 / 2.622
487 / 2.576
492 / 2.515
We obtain 2.844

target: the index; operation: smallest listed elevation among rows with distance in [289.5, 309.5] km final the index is 2.636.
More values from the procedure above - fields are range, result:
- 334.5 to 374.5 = 2.855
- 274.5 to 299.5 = 2.581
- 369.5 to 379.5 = 2.927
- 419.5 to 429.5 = 3.14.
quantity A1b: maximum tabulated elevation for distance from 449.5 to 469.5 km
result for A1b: 2.888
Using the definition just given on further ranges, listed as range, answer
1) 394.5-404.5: 2.988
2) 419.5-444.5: 3.171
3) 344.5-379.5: 3.182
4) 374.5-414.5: 3.094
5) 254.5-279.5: 2.75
